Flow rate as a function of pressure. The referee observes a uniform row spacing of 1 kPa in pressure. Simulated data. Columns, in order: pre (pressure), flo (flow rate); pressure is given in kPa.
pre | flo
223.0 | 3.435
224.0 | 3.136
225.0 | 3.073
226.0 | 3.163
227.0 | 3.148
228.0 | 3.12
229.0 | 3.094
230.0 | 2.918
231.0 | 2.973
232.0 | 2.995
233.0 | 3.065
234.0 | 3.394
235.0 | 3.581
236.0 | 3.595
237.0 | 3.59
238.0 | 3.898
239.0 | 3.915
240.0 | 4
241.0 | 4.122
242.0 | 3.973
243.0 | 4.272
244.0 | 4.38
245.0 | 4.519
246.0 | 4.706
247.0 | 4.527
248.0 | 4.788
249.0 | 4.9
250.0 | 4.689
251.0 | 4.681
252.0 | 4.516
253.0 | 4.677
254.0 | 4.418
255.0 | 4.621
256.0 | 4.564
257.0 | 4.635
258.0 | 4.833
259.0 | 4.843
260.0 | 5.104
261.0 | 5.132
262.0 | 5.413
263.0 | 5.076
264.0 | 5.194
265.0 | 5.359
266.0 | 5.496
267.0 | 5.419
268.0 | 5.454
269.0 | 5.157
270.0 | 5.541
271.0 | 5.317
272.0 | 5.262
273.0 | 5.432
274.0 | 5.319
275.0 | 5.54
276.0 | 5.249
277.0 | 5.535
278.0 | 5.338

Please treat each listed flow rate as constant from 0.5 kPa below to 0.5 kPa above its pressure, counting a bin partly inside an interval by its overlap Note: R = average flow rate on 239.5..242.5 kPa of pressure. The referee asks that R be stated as 4.03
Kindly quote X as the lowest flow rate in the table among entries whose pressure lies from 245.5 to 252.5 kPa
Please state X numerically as 4.516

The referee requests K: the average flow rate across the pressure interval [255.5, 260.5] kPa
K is 4.8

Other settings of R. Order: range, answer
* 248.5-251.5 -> 4.76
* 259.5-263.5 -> 5.18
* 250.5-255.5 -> 4.58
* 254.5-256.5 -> 4.59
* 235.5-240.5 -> 3.8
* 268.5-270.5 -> 5.35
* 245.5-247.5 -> 4.62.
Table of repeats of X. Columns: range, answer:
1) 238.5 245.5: 3.915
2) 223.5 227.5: 3.073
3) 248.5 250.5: 4.689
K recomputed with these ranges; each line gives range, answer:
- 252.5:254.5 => 4.55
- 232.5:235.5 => 3.35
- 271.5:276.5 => 5.36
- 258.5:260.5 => 4.97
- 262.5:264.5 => 5.13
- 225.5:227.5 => 3.16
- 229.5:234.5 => 3.07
